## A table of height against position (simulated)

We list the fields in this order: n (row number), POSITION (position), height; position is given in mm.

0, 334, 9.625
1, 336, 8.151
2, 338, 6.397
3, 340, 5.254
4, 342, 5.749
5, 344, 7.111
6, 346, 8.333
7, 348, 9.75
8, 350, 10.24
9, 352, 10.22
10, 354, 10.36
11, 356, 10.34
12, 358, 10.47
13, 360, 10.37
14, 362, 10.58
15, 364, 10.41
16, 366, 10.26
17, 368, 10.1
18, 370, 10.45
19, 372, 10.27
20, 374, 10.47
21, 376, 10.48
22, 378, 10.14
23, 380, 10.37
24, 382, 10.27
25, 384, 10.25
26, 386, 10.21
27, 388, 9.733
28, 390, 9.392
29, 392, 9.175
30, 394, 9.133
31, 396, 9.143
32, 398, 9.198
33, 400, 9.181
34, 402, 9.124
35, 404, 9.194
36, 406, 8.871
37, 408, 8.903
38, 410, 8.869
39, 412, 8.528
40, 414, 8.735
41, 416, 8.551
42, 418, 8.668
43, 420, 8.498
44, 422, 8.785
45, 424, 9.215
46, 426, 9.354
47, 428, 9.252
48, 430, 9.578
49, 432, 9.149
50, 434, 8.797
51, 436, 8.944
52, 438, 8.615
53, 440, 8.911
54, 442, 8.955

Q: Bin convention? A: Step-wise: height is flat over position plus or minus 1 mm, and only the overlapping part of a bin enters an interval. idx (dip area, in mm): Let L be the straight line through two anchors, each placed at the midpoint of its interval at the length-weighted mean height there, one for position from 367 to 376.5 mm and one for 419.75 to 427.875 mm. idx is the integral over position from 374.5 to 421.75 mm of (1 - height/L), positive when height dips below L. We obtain 1.75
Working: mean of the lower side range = 10.3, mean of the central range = 9.33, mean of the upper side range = 9.04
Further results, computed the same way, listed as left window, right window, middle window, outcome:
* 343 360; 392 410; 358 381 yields -2.2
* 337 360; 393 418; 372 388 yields -2.7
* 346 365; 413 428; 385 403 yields 0.1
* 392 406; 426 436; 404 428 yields 0.8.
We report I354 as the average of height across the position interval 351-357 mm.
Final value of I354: 10.3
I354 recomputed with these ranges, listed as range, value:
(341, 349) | 7.74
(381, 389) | 10.1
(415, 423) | 8.63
